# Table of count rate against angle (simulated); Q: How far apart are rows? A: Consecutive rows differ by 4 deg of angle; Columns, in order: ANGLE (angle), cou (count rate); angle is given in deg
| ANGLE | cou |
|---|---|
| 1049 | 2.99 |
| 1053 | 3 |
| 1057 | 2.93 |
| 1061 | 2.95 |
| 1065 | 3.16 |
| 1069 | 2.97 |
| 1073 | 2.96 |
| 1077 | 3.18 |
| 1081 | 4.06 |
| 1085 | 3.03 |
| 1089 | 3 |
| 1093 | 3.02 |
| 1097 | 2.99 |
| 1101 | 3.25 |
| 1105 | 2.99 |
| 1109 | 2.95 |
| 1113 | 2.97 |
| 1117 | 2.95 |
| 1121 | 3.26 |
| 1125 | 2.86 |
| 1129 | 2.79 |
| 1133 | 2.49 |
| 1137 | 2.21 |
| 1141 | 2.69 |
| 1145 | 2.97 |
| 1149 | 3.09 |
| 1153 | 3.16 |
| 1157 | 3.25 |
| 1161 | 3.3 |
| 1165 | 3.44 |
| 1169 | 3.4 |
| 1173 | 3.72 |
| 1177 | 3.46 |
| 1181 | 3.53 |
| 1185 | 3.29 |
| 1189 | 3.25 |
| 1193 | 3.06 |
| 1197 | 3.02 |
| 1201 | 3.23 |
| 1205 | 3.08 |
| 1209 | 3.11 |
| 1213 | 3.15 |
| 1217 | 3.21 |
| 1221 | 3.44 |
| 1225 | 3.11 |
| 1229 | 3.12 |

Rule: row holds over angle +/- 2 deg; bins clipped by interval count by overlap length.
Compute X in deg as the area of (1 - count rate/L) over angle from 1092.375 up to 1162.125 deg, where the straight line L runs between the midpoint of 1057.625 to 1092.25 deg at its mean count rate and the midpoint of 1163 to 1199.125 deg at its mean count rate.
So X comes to 6.4 deg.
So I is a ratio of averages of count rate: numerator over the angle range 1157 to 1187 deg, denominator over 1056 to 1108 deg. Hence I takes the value 1.10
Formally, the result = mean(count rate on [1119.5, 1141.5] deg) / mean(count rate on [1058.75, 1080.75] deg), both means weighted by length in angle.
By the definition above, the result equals 0.9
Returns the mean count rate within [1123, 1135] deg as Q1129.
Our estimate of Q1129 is 2.71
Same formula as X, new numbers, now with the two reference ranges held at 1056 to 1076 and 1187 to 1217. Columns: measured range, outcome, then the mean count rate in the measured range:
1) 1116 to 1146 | 3.0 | 2.77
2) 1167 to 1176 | -1.3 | 3.55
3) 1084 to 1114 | 0.1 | 3.03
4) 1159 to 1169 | -0.9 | 3.38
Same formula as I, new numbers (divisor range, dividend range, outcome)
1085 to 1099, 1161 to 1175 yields 1.16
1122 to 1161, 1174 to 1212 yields 1.13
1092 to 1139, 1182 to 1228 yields 1.10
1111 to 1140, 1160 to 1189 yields 1.23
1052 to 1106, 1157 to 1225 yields 1.06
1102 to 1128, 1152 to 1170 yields 1.11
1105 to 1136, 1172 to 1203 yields 1.15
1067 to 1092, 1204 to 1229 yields 1.00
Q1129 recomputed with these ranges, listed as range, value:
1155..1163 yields 3.27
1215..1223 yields 3.33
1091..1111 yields 3.04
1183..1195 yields 3.2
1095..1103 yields 3.12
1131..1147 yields 2.59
